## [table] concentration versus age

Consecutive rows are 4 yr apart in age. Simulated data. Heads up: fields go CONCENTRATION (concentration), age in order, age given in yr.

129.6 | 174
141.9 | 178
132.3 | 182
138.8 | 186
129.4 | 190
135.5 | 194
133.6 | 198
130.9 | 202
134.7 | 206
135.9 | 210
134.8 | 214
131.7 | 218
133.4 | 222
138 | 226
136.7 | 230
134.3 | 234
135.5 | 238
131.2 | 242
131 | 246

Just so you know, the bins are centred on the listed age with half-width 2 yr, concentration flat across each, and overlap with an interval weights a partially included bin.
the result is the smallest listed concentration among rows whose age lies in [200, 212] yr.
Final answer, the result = 130.9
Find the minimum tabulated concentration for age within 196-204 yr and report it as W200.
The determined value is 130.9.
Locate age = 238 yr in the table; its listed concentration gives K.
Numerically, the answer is 135.5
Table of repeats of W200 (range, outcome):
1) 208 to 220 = 131.7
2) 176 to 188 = 132.3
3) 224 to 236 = 134.3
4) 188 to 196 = 129.4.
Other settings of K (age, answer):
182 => 132.3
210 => 135.9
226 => 138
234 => 134.3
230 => 136.7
